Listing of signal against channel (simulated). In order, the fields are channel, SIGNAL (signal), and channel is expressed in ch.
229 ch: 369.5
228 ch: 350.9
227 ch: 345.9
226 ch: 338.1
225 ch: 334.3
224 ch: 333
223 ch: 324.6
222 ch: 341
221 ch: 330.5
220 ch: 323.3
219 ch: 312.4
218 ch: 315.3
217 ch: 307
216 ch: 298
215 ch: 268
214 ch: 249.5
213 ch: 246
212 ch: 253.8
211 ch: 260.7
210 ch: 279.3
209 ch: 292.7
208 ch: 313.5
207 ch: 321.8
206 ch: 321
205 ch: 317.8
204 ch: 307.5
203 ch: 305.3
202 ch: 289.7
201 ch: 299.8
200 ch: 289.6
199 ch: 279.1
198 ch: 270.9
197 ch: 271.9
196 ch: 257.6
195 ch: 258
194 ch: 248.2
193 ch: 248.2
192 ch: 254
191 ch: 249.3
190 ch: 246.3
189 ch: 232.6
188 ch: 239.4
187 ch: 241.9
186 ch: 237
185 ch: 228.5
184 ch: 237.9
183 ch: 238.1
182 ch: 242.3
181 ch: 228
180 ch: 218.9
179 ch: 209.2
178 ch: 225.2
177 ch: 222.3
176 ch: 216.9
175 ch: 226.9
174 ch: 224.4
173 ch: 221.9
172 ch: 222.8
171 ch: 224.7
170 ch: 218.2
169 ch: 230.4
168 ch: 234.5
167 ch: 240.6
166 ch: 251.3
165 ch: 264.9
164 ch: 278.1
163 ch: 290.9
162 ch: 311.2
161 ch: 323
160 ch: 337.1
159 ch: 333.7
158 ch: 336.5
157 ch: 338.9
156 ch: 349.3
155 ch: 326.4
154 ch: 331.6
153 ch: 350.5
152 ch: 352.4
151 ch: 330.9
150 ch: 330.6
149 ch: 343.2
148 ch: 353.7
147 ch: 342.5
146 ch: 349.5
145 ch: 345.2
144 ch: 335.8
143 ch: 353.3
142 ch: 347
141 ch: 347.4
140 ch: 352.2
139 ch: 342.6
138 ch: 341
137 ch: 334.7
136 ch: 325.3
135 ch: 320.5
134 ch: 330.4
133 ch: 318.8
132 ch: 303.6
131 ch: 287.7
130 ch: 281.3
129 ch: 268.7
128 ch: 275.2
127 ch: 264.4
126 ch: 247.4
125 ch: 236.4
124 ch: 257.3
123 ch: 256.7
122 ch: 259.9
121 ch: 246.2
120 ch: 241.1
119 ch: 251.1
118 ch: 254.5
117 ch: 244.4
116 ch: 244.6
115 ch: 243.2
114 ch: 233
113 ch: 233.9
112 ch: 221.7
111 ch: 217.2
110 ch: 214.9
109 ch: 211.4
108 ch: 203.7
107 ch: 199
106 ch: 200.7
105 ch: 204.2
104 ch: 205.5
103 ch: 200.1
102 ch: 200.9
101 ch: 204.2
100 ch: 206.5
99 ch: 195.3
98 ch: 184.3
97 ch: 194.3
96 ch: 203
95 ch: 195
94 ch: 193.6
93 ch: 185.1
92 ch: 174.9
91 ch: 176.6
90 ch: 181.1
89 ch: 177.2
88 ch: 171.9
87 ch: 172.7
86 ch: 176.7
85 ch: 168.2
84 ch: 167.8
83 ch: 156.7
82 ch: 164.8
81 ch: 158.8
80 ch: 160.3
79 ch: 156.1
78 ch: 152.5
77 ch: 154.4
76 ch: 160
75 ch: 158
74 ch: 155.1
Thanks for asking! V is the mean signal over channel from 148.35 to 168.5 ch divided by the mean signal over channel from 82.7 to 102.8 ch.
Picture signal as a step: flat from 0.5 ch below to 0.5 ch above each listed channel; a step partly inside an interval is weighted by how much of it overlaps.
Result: 1.69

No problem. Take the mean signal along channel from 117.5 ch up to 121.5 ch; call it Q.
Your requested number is 248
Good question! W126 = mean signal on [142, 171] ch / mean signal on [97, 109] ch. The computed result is 1.56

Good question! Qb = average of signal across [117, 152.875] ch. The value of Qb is 306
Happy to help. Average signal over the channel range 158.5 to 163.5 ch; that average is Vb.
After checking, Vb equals 319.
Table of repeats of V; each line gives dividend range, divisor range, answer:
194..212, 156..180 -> 1.10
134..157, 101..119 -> 1.55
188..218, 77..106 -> 1.53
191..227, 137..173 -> 0.94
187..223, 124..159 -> 0.88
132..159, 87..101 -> 1.81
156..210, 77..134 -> 1.23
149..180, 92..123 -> 1.29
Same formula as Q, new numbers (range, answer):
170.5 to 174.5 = 223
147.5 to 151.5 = 340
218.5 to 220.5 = 318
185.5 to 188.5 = 239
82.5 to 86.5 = 167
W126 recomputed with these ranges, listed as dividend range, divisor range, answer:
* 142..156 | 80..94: 1.99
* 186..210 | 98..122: 1.25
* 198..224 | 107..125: 1.26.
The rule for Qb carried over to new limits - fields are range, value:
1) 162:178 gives 240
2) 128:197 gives 285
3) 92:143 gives 251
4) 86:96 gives 182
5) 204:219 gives 290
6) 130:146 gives 331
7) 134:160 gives 340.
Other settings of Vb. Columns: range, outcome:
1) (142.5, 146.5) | 346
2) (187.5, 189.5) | 236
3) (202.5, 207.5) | 315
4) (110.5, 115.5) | 230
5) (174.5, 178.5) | 223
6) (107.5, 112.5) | 214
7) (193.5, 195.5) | 253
